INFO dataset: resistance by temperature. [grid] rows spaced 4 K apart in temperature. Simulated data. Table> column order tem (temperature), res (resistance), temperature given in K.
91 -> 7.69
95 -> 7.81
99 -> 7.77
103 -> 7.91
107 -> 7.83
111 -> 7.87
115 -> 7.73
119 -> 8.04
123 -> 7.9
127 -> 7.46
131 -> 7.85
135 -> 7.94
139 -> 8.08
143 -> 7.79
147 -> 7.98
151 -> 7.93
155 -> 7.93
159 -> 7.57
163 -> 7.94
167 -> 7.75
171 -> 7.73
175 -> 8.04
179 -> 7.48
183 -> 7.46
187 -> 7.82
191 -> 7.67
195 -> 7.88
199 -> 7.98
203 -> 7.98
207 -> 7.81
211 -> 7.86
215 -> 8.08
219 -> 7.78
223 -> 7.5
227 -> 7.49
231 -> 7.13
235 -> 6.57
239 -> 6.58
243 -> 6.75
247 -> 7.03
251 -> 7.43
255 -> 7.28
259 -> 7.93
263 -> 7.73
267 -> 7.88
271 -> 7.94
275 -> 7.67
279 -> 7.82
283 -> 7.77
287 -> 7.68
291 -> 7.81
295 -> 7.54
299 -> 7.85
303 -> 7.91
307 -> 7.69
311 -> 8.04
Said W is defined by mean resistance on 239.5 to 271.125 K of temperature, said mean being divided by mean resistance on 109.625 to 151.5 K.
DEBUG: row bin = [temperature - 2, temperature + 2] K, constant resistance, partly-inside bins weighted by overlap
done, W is 0.9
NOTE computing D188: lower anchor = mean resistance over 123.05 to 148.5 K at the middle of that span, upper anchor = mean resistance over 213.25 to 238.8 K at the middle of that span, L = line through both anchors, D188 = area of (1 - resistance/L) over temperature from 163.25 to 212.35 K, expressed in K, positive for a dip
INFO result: -1.5 K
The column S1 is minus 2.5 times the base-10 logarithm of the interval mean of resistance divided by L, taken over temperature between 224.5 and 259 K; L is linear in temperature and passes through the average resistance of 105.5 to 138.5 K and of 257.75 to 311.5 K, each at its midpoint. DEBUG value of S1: 0.10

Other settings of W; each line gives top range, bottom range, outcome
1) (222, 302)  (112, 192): 0.96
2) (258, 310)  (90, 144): 0.99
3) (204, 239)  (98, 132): 0.96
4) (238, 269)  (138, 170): 0.94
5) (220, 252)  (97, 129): 0.90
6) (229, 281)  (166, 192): 0.96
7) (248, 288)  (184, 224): 0.98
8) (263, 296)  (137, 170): 0.99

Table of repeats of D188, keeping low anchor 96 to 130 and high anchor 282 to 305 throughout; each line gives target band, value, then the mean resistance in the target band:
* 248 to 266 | 0.45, 7.58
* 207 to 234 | 0.59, 7.61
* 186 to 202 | -0.12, 7.85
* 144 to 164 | -0.15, 7.86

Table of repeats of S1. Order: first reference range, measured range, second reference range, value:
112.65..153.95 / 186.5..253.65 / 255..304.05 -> 0.047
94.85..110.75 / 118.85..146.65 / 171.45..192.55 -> -0.011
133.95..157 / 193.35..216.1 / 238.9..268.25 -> -0.042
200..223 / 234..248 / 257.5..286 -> 0.167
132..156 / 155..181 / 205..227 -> 0.017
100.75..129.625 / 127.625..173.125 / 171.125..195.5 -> -0.012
